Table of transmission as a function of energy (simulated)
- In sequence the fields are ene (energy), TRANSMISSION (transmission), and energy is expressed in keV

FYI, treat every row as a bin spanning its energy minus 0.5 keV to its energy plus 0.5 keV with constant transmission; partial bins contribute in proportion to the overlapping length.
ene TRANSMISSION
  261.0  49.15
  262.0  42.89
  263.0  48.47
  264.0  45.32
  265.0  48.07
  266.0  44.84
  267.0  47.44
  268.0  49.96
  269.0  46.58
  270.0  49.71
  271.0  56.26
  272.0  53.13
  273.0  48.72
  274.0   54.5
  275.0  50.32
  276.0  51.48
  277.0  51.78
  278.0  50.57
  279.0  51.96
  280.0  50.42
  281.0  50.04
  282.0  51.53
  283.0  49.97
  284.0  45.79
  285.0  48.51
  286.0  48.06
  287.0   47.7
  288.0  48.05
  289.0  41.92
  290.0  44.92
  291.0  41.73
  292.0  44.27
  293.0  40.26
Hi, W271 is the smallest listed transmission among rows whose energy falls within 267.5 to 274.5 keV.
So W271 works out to 46.58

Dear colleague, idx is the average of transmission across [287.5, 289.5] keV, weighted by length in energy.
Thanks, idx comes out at 45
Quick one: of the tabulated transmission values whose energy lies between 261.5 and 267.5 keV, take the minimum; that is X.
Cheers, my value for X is 42.89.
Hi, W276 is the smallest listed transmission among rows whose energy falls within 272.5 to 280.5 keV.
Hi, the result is 48.72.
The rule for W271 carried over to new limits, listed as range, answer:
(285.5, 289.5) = 41.92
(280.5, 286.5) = 45.79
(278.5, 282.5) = 50.04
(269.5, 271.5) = 49.71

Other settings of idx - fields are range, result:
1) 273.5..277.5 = 52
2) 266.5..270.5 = 48.4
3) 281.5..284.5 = 49.1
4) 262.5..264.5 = 46.9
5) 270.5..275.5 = 52.6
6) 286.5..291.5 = 44.9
